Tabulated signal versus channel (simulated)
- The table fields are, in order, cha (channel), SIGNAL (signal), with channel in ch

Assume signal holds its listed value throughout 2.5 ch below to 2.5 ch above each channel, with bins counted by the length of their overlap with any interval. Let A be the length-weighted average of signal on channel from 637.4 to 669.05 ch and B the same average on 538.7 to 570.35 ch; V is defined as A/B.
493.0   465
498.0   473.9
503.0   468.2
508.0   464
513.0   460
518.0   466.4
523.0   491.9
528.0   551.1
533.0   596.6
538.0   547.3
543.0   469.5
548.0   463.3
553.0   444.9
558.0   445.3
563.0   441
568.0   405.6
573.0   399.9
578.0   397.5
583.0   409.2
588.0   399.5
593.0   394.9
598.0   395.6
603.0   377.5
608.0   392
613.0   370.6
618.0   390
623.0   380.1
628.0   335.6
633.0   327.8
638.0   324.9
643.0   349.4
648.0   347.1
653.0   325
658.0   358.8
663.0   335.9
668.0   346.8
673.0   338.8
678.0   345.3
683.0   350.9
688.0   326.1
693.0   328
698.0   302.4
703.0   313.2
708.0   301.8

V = 0.8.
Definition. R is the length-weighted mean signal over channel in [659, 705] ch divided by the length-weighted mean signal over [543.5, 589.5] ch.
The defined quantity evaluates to 0.8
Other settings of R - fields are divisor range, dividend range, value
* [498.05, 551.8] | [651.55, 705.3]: 0.67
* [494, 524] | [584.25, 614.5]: 0.83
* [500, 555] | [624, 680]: 0.69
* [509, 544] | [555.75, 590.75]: 0.81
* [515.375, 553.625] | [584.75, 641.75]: 0.73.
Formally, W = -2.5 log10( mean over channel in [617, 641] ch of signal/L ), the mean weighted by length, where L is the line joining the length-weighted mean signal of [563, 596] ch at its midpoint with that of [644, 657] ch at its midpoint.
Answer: 0.03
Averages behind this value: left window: 404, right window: 340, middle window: 349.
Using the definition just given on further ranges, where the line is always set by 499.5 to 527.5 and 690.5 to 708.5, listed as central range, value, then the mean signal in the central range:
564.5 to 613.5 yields 0.04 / 396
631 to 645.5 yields 0.10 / 334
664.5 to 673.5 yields -0.01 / 343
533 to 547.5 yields -0.14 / 517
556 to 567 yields -0.01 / 438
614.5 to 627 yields 0.01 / 378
